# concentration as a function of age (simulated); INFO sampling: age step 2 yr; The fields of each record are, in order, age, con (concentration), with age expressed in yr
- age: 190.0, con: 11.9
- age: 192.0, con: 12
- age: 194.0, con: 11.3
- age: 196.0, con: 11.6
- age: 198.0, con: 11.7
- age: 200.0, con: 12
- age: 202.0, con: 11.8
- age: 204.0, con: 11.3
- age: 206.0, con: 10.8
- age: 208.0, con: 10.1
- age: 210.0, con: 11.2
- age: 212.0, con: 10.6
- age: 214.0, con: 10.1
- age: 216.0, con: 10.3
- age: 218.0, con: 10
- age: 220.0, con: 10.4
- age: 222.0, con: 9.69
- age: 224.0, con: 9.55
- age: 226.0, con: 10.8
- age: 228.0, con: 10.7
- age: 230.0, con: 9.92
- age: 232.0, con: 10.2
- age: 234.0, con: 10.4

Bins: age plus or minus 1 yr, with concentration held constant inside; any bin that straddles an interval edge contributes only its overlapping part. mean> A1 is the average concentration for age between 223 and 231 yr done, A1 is 10.2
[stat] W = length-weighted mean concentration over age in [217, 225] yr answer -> 9.91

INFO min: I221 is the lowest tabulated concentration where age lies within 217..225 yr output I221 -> 9.55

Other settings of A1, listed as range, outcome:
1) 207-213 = 10.6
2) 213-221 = 10.2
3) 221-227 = 10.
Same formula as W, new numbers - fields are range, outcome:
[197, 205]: 11.7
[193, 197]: 11.4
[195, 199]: 11.6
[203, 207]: 11.1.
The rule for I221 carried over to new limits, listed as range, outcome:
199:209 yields 10.1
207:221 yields 10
